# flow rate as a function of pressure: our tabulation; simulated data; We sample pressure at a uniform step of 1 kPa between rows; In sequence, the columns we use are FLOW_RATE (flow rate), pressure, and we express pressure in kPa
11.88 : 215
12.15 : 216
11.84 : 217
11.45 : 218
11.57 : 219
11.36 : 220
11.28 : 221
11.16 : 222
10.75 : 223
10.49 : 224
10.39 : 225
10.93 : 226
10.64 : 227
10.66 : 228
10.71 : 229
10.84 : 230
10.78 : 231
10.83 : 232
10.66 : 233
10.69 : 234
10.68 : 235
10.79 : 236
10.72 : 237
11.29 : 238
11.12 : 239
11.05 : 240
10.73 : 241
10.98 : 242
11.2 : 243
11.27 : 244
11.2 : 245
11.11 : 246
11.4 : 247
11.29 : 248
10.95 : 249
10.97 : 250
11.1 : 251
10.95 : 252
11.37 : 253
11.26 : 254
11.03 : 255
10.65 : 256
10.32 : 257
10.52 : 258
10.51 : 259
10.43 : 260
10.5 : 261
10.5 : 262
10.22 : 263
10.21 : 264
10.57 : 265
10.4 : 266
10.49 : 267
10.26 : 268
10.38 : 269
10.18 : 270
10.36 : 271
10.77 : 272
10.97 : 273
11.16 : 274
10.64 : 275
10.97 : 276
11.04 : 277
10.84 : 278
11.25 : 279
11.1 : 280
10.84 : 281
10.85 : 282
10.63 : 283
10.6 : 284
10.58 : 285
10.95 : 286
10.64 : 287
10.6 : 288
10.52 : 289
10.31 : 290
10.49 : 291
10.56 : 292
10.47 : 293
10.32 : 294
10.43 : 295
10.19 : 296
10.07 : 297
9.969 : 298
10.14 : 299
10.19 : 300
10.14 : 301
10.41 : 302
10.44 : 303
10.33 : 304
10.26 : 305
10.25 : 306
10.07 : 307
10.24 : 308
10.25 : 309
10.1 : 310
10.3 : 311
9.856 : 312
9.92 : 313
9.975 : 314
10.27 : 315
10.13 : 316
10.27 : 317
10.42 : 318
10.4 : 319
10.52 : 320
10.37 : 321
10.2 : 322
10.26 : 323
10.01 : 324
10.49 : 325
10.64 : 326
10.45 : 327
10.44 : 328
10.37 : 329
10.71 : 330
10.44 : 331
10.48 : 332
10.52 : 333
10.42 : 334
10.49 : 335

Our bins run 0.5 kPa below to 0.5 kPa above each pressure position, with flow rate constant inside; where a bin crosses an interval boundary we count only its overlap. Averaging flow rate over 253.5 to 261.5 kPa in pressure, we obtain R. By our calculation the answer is 10.7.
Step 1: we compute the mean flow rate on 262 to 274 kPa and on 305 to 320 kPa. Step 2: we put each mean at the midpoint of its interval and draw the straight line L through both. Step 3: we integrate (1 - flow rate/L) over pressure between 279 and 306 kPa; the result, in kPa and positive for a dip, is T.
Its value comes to -0.4 kPa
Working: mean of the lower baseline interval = 10.5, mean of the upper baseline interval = 10.2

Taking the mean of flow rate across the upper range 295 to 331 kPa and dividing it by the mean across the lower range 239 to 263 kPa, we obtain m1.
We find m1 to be 0.94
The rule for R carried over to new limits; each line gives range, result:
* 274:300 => 10.6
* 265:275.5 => 10.6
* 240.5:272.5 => 10.8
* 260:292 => 10.6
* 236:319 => 10.6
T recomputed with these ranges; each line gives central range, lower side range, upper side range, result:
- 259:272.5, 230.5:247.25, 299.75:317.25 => 0.32 kPa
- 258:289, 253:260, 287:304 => -0.24 kPa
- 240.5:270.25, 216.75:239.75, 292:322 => -0.21 kPa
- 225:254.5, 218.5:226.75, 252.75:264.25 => -0.42 kPa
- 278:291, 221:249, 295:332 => -0.28 kPa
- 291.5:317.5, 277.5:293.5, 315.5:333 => 0.83 kPa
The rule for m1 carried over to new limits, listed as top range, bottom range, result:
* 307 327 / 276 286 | 0.94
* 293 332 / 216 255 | 0.93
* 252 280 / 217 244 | 0.98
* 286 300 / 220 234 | 0.96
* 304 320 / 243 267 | 0.94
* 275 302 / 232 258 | 0.96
